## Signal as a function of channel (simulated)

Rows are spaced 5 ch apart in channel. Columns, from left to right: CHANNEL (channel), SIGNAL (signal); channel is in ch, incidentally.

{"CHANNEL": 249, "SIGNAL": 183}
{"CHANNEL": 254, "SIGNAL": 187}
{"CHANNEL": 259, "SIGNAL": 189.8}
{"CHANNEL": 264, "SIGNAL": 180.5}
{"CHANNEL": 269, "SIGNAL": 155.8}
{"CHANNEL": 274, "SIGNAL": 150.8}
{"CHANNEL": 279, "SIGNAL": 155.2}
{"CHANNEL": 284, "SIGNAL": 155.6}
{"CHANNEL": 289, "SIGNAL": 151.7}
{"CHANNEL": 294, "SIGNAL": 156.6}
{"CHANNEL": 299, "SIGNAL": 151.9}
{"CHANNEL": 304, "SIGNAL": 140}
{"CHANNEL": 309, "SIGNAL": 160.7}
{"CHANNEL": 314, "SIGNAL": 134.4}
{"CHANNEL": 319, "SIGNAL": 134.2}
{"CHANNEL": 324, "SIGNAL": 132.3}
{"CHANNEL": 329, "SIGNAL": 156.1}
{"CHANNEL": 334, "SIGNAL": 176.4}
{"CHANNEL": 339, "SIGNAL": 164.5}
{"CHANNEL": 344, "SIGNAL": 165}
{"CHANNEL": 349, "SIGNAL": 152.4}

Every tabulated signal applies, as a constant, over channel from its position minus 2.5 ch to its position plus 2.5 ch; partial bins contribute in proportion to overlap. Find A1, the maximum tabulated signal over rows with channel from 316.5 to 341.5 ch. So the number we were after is 176.4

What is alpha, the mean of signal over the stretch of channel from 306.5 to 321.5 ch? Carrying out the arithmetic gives 143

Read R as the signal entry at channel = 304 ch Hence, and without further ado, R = 140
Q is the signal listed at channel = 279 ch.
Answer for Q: 155.2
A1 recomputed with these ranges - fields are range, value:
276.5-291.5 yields 155.6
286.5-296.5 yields 156.6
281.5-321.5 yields 160.7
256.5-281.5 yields 189.8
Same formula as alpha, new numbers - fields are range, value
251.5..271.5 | 178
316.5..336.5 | 150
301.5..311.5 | 150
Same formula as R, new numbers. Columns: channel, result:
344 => 165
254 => 187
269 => 155.8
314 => 134.4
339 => 164.5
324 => 132.3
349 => 152.4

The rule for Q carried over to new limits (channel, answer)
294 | 156.6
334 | 176.4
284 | 155.6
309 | 160.7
